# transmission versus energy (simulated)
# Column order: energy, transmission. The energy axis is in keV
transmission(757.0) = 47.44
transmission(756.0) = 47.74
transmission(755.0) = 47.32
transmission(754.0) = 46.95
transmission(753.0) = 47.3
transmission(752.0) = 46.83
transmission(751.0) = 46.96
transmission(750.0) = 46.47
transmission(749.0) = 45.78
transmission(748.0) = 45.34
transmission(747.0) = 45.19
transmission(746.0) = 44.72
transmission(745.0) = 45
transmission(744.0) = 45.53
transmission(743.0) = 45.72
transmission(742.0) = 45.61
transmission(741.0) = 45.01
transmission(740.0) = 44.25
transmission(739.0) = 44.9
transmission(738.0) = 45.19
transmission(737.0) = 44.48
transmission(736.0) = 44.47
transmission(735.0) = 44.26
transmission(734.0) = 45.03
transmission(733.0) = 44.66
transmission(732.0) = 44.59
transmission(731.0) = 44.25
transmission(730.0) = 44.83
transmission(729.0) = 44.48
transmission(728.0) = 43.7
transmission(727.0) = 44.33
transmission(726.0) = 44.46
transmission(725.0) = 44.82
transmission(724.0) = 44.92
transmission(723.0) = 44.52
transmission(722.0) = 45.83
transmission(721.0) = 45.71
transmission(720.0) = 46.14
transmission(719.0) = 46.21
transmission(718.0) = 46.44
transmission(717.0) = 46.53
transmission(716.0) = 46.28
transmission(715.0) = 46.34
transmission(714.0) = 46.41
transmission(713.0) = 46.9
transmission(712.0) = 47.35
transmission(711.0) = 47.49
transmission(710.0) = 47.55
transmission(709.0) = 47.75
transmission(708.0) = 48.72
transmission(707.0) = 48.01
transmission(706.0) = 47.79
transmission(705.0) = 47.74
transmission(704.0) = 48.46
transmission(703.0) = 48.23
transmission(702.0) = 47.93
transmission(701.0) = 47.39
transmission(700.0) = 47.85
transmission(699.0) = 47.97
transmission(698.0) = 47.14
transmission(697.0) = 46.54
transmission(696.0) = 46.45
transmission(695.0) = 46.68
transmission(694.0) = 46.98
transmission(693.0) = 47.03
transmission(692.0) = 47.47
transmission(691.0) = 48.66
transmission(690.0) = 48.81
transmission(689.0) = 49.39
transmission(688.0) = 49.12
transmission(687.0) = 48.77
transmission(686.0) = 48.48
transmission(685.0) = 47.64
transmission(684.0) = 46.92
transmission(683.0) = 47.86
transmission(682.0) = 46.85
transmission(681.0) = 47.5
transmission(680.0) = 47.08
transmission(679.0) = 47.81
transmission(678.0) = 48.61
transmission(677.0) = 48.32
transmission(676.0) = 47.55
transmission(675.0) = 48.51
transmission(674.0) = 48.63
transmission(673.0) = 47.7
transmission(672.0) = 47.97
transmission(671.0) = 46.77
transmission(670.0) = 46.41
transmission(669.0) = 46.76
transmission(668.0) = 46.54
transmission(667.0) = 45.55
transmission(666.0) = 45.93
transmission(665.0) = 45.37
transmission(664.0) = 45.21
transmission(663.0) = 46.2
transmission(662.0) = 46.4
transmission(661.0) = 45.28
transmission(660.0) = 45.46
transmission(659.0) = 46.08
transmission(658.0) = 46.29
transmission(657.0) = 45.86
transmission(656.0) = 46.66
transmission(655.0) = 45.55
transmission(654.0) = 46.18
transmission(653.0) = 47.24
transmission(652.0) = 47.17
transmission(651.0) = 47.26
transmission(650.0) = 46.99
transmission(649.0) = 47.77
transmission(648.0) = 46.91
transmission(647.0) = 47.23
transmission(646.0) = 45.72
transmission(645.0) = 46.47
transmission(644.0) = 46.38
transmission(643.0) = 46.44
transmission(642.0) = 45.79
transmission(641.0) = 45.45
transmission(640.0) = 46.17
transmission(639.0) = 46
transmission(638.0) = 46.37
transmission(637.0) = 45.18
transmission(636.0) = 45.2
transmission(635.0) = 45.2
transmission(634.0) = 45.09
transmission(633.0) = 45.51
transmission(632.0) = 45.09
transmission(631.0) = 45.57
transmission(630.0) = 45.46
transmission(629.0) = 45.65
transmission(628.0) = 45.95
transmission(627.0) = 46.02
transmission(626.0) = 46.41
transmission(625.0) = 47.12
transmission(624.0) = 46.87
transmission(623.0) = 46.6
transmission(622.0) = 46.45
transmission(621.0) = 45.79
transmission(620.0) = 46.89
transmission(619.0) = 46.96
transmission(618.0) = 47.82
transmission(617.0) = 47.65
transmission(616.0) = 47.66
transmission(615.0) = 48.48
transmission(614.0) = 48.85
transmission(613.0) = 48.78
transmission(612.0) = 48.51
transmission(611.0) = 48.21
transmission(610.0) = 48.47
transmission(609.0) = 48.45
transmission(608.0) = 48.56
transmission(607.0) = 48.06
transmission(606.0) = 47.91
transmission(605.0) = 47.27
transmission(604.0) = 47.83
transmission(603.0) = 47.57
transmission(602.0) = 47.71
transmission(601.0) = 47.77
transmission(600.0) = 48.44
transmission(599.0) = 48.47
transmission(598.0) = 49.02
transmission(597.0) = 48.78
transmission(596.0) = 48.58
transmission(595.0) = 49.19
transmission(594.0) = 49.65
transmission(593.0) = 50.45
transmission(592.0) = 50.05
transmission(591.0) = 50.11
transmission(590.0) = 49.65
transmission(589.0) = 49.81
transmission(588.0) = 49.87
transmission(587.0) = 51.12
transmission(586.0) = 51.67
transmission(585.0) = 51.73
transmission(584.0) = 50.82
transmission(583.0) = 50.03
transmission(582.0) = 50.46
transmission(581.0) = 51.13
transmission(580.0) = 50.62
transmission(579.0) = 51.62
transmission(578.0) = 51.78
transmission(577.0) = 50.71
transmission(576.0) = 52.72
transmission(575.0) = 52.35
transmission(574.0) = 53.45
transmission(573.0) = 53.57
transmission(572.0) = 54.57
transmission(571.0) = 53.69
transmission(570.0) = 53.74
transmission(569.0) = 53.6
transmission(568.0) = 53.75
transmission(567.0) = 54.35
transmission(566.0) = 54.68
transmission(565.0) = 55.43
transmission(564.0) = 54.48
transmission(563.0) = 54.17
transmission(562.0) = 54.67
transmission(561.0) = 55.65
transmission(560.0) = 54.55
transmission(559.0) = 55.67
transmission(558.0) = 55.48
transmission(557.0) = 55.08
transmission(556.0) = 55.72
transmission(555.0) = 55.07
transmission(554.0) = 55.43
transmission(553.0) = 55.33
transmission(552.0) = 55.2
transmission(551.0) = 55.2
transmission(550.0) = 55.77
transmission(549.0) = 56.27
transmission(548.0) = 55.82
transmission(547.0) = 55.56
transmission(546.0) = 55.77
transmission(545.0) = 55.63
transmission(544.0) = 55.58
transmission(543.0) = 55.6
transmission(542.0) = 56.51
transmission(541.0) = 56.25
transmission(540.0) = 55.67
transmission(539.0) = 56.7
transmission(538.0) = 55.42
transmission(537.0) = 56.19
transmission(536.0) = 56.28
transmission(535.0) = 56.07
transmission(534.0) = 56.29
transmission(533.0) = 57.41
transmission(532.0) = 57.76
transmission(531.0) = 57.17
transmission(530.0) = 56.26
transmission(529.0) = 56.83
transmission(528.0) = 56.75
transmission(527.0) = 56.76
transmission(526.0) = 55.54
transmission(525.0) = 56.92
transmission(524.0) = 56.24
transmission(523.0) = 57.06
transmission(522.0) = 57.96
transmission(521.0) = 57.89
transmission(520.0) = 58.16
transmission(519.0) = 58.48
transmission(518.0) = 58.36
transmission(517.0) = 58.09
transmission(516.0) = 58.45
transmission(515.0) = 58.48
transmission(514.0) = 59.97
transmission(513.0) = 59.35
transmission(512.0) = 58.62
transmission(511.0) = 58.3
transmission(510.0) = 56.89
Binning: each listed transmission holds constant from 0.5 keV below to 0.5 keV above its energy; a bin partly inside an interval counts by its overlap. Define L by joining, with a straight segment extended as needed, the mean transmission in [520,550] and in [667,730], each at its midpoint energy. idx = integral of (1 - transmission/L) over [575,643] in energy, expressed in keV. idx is 5.3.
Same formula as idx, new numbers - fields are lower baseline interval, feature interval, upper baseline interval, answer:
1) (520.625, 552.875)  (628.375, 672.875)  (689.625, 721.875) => 3.6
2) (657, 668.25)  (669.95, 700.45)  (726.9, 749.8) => -1.5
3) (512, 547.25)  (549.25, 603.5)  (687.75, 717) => 2.2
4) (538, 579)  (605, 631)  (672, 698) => 2.1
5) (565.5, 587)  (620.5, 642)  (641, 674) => 1.1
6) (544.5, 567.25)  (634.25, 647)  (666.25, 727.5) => 1.1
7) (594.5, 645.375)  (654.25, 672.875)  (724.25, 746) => 0.0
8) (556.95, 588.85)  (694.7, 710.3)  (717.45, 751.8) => -0.3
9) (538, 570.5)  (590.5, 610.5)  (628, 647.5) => 0.6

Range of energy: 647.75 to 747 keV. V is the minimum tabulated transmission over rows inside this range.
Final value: 43.7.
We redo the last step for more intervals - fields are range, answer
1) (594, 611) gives 47.27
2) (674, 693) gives 46.85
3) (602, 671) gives 45.09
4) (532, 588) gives 49.87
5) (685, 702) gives 46.45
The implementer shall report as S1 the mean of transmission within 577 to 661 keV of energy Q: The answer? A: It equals 47.7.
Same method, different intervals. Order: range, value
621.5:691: 46.7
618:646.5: 46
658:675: 46.5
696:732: 46.5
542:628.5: 51.2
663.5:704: 47.5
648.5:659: 46.7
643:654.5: 46.8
